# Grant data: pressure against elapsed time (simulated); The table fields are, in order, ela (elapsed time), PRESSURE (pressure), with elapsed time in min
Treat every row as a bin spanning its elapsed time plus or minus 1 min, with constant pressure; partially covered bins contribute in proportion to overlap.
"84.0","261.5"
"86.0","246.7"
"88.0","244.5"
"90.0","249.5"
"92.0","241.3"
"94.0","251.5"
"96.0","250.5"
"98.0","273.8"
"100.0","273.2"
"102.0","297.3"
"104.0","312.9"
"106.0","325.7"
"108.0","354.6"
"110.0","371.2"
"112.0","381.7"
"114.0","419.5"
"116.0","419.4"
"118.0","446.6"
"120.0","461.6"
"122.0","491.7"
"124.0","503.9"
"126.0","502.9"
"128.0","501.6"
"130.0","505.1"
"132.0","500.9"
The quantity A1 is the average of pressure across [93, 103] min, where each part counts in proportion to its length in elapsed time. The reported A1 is 269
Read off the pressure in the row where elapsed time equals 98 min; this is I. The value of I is 273.8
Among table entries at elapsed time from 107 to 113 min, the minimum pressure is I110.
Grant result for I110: 354.6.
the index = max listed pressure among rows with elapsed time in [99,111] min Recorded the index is 371.2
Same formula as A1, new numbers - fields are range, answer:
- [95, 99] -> 262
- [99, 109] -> 313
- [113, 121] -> 437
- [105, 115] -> 371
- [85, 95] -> 247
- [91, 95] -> 246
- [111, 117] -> 407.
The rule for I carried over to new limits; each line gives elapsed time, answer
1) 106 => 325.7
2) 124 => 503.9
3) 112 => 381.7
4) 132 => 500.9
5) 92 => 241.3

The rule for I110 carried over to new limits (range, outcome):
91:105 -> 241.3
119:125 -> 461.6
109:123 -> 371.2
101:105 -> 297.3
